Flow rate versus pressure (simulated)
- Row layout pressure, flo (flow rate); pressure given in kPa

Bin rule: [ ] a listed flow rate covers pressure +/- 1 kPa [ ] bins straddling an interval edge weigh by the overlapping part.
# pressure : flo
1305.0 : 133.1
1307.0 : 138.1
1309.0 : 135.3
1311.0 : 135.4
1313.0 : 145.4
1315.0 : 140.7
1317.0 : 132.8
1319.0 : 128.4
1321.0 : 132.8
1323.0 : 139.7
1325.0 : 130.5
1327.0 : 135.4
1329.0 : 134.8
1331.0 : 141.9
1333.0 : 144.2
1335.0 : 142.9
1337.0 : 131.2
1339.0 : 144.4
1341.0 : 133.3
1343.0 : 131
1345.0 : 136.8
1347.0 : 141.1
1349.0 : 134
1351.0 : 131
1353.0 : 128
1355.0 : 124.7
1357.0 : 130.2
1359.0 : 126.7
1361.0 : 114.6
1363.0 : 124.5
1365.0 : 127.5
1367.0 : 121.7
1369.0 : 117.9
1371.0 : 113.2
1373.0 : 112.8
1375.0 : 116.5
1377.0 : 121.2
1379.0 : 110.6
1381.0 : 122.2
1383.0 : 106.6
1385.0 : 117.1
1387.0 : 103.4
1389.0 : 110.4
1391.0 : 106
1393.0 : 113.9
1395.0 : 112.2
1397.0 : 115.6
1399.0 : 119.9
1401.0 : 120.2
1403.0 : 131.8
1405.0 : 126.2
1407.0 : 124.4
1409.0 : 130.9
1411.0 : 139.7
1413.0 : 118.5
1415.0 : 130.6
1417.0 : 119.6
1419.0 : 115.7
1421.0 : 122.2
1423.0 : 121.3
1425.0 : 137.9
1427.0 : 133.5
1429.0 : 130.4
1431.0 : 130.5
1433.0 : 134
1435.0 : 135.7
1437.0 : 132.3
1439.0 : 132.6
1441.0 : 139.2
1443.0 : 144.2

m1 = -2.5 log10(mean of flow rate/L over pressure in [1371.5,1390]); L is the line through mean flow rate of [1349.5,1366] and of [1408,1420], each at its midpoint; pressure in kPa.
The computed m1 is 0.114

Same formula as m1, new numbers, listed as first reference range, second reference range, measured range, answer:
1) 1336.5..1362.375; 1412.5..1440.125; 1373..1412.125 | 0.10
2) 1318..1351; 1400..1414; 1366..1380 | 0.13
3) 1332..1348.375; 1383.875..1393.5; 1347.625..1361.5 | 0.02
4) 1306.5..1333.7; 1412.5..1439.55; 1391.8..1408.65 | 0.08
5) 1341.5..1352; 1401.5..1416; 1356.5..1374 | 0.10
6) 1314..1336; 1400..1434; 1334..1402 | 0.09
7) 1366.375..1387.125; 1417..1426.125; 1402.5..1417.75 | -0.05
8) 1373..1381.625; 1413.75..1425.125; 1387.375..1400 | 0.06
